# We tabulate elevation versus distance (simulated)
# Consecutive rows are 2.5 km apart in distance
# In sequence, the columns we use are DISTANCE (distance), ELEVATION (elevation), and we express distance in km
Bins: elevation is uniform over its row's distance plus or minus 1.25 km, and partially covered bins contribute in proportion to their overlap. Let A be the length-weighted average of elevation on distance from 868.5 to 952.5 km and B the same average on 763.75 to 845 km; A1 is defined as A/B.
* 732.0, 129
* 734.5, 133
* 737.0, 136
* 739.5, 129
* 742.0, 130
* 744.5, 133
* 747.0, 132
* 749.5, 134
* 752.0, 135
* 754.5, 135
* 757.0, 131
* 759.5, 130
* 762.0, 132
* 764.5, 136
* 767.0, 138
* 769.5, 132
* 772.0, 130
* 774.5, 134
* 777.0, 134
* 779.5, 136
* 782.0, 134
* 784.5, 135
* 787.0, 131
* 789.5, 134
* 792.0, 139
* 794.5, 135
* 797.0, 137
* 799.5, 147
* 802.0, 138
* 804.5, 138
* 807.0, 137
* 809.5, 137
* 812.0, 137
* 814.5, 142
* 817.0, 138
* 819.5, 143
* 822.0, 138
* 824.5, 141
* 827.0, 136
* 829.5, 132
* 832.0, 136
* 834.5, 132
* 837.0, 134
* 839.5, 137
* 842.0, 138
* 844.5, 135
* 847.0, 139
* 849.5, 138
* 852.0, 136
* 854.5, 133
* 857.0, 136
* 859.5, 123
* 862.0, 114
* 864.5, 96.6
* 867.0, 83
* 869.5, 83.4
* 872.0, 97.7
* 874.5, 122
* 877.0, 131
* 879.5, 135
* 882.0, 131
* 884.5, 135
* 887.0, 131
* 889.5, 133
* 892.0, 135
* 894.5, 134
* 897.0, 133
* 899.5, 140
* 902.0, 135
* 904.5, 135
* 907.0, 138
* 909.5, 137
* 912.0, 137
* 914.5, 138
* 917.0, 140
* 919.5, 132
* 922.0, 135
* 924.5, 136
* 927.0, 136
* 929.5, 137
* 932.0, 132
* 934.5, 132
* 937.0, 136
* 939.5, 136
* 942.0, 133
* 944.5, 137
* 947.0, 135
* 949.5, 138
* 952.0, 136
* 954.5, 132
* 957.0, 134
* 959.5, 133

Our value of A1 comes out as 0.97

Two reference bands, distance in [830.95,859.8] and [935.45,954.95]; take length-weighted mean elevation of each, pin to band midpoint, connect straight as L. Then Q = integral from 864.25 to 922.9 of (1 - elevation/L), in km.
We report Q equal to 3.4 km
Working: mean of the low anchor 135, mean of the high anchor 135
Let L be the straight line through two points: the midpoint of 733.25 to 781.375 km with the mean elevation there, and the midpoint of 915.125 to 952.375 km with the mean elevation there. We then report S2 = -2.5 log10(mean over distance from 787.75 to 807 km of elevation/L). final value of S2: -0.03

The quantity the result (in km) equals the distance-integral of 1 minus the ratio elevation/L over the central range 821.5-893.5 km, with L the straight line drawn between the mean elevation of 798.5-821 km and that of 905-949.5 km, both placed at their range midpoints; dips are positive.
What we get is 5.6 km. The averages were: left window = 140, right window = 136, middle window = 127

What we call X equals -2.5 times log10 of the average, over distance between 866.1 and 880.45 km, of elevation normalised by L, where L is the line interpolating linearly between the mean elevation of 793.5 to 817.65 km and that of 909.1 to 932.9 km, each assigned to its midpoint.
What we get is 0.251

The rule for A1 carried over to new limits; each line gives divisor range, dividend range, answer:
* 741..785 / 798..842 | 1.03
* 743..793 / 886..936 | 1.01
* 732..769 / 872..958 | 1.01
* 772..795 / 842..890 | 0.92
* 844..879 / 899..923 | 1.15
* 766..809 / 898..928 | 1.01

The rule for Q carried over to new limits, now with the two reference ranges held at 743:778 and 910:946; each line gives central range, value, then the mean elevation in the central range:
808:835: -0.7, 138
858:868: 2.2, 105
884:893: 0.1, 133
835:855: -0.3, 136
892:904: 0.0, 135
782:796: -0.1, 135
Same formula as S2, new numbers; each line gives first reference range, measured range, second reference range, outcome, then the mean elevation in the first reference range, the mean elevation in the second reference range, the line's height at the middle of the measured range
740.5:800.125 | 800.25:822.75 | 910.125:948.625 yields -0.03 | 134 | 136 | 135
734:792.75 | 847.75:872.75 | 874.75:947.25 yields 0.17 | 133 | 135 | 134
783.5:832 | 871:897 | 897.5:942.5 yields 0.06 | 138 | 136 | 136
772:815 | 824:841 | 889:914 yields 0.01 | 136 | 136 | 136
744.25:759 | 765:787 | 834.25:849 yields 0.00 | 133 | 136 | 134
